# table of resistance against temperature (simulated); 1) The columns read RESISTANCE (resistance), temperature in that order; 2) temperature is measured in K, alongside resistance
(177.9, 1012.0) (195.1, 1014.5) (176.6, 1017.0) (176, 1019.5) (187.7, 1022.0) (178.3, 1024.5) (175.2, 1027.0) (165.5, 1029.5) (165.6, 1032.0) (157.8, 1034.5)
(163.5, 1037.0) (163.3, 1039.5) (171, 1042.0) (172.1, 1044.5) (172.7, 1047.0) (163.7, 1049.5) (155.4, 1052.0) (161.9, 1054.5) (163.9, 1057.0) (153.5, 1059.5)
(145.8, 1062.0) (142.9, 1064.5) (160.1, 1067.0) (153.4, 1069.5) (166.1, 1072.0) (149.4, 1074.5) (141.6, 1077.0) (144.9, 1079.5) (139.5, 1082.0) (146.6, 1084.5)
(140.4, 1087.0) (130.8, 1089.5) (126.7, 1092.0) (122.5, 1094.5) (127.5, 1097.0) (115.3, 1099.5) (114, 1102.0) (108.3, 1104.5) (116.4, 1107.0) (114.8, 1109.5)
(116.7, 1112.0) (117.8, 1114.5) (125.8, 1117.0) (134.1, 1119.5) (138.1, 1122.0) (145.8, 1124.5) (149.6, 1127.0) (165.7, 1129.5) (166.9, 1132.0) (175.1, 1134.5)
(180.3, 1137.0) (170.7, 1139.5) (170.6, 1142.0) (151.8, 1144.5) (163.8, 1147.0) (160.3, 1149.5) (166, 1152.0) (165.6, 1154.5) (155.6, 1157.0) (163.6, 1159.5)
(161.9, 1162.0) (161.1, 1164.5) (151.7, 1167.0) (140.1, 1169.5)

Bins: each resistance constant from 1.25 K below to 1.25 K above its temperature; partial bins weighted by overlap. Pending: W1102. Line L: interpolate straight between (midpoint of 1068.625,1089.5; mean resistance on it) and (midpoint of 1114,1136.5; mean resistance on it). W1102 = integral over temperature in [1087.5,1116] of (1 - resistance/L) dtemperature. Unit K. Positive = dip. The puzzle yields 5.37 K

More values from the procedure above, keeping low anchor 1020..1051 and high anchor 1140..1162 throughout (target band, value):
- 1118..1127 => 1.31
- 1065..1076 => 0.76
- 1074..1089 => 2.16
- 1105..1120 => 4.11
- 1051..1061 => 0.59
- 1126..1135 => -0.01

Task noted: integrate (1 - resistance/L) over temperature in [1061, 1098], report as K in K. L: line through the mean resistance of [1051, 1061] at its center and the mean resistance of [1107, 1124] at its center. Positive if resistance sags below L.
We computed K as 0.7 K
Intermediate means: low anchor 158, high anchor 125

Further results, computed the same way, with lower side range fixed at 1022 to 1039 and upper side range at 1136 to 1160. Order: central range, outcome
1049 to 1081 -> 2.7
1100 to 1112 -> 3.8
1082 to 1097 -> 3.0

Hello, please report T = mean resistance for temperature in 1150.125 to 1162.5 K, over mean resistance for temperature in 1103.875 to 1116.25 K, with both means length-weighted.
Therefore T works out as 1.41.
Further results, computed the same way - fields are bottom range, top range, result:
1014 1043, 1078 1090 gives 0.82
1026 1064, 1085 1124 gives 0.76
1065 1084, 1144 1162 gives 1.07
